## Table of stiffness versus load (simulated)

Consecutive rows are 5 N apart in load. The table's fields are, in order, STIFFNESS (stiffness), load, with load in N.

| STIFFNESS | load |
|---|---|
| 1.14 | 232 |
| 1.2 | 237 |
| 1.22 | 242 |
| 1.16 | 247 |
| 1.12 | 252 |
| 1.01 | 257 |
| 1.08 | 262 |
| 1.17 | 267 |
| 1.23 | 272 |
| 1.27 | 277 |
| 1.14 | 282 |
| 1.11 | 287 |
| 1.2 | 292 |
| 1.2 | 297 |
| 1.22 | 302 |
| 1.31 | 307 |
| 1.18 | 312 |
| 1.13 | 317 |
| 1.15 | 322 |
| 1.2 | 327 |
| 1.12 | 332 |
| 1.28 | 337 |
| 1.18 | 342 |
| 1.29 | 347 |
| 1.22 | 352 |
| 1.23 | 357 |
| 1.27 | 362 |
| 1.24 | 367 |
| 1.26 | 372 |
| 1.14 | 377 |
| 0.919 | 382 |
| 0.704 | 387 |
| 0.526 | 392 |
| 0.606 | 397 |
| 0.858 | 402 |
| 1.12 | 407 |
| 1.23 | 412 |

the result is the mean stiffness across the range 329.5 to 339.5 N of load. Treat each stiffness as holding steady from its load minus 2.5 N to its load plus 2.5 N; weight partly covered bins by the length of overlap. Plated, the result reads 1.2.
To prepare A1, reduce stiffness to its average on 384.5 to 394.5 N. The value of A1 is 0.615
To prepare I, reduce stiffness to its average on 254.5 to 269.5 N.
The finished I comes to 1.09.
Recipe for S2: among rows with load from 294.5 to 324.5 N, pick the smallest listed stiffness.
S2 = 1.13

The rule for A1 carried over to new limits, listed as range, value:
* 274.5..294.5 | 1.18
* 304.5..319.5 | 1.21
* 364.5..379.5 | 1.21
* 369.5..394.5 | 0.91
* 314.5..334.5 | 1.15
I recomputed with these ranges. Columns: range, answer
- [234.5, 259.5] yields 1.14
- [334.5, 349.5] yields 1.25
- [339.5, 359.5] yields 1.23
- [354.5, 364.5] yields 1.25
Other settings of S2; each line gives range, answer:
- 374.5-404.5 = 0.526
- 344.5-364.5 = 1.22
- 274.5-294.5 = 1.11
